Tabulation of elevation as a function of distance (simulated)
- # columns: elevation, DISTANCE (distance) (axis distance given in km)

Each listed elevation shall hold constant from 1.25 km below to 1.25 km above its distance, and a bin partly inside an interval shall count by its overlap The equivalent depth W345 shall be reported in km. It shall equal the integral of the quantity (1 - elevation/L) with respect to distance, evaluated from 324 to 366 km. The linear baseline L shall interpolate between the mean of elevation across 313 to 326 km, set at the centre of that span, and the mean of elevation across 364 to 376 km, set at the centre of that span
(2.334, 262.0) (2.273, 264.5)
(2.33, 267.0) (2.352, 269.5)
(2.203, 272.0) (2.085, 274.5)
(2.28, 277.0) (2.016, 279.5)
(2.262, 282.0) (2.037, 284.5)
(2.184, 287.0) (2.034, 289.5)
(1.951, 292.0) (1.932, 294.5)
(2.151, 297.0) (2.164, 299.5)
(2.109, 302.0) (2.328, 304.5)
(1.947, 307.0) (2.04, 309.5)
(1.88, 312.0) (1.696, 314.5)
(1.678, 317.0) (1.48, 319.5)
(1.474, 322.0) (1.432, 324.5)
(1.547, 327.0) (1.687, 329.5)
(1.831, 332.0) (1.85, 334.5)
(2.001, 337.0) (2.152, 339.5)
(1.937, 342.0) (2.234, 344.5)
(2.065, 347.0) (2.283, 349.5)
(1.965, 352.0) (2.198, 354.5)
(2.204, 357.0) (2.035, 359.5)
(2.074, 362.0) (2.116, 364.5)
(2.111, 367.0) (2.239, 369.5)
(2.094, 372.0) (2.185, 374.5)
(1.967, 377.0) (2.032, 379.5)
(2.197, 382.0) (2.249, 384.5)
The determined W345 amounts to -2.9 km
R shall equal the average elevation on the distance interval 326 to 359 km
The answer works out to 2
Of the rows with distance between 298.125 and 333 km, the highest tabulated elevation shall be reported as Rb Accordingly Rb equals 2.328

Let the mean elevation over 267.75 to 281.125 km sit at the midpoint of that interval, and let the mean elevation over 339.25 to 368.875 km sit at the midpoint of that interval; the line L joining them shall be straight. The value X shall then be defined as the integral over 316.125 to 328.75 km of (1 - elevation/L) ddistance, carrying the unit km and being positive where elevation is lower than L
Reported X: 3.7 km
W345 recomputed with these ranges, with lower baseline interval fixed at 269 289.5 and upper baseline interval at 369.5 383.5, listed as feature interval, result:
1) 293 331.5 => 5.53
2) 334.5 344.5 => 0.46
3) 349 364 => 0.02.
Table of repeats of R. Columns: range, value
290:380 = 1.97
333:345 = 2.02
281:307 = 2.11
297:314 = 2.07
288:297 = 2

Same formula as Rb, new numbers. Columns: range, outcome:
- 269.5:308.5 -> 2.352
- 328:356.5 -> 2.283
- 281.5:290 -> 2.262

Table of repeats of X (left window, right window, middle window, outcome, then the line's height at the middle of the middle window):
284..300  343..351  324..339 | 2.7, 2.15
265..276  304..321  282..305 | -0.9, 2.02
